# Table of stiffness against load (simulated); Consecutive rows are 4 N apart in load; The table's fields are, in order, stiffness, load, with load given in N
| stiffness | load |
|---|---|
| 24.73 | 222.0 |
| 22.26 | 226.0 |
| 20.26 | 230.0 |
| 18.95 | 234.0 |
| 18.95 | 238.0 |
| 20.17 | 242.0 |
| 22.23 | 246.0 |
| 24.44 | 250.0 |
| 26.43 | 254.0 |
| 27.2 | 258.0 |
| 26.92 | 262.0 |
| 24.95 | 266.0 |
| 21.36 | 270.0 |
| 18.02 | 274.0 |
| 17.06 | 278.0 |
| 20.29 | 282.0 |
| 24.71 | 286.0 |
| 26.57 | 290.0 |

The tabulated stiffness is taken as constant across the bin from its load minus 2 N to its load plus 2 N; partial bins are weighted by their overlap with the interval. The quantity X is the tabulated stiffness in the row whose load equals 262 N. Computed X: 26.92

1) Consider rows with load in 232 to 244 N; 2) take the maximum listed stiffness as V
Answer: 20.17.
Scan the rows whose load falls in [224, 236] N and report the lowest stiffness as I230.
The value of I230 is 18.95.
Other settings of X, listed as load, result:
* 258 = 27.2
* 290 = 26.57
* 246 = 22.23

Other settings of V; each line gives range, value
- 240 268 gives 27.2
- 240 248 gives 22.23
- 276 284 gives 20.29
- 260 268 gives 26.92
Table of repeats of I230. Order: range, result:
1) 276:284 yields 17.06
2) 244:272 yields 21.36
